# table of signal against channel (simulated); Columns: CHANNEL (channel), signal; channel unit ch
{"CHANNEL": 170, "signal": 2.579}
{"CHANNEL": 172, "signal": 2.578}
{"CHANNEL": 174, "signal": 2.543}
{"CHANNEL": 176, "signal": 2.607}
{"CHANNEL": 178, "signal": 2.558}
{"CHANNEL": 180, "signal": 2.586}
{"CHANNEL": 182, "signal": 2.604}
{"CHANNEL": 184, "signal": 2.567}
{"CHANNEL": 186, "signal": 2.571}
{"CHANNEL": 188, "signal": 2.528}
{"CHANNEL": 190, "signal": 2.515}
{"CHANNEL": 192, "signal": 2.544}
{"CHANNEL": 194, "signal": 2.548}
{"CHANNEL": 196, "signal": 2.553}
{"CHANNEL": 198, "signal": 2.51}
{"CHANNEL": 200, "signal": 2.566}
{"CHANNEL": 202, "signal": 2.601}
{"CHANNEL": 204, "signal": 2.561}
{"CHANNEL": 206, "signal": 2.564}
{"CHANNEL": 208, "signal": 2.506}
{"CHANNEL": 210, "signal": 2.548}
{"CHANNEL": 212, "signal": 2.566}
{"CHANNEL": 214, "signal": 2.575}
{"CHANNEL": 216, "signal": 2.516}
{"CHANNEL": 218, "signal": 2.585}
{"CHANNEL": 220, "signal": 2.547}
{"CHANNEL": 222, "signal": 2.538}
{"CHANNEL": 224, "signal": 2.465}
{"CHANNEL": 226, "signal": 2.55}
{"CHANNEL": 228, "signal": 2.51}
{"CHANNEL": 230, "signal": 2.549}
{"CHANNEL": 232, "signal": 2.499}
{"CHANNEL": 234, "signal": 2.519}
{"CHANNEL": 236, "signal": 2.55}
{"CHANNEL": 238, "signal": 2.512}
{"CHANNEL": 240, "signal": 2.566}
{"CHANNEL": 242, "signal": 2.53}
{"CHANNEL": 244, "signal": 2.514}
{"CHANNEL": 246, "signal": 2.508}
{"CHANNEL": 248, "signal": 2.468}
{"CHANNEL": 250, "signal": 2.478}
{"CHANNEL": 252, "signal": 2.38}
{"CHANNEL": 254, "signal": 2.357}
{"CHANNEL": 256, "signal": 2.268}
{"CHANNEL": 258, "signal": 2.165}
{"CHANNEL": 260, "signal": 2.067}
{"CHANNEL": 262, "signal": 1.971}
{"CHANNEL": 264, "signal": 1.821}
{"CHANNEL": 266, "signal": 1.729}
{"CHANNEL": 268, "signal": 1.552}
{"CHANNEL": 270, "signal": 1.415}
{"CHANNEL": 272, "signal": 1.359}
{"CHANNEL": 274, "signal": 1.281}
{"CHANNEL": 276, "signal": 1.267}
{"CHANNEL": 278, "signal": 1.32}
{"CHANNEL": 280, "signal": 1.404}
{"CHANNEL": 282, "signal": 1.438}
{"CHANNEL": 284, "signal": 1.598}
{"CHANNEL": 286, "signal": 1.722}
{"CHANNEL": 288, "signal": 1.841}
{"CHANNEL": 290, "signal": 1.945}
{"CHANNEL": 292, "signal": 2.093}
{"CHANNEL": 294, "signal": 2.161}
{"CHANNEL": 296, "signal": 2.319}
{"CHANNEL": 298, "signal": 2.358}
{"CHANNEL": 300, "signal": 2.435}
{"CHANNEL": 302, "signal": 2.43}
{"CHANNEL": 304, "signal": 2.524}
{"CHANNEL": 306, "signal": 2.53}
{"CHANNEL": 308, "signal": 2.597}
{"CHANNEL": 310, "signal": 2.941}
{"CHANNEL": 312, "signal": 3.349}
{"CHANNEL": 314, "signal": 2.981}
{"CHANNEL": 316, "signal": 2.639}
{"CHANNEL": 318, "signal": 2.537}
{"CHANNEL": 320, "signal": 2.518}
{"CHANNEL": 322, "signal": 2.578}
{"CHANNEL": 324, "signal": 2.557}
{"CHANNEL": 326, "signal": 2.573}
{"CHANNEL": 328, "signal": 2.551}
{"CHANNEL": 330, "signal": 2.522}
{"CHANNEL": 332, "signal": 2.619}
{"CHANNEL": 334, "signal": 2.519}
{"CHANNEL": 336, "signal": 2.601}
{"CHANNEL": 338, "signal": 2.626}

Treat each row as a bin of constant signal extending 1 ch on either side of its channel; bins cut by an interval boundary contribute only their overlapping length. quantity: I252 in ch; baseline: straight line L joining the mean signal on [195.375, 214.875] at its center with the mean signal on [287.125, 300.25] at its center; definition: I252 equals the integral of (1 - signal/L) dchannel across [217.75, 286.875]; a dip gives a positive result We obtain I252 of 7.2 ch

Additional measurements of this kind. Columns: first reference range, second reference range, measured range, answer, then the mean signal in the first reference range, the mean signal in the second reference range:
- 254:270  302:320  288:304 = 1.6 ch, 1.93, 2.73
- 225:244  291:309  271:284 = 5.7 ch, 2.53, 2.38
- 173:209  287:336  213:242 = 0.1 ch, 2.56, 2.51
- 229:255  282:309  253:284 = 8.6 ch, 2.49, 2.17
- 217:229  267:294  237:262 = -3.5 ch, 2.53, 1.58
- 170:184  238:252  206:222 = -0.1 ch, 2.58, 2.5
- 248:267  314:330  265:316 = 7.7 ch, 2.15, 2.59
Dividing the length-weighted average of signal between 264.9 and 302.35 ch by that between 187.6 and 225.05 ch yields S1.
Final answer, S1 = 0.69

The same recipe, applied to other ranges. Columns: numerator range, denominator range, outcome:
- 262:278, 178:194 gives 0.59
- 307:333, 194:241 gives 1.06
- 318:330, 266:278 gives 1.82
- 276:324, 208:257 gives 0.90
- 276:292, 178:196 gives 0.63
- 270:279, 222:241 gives 0.52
